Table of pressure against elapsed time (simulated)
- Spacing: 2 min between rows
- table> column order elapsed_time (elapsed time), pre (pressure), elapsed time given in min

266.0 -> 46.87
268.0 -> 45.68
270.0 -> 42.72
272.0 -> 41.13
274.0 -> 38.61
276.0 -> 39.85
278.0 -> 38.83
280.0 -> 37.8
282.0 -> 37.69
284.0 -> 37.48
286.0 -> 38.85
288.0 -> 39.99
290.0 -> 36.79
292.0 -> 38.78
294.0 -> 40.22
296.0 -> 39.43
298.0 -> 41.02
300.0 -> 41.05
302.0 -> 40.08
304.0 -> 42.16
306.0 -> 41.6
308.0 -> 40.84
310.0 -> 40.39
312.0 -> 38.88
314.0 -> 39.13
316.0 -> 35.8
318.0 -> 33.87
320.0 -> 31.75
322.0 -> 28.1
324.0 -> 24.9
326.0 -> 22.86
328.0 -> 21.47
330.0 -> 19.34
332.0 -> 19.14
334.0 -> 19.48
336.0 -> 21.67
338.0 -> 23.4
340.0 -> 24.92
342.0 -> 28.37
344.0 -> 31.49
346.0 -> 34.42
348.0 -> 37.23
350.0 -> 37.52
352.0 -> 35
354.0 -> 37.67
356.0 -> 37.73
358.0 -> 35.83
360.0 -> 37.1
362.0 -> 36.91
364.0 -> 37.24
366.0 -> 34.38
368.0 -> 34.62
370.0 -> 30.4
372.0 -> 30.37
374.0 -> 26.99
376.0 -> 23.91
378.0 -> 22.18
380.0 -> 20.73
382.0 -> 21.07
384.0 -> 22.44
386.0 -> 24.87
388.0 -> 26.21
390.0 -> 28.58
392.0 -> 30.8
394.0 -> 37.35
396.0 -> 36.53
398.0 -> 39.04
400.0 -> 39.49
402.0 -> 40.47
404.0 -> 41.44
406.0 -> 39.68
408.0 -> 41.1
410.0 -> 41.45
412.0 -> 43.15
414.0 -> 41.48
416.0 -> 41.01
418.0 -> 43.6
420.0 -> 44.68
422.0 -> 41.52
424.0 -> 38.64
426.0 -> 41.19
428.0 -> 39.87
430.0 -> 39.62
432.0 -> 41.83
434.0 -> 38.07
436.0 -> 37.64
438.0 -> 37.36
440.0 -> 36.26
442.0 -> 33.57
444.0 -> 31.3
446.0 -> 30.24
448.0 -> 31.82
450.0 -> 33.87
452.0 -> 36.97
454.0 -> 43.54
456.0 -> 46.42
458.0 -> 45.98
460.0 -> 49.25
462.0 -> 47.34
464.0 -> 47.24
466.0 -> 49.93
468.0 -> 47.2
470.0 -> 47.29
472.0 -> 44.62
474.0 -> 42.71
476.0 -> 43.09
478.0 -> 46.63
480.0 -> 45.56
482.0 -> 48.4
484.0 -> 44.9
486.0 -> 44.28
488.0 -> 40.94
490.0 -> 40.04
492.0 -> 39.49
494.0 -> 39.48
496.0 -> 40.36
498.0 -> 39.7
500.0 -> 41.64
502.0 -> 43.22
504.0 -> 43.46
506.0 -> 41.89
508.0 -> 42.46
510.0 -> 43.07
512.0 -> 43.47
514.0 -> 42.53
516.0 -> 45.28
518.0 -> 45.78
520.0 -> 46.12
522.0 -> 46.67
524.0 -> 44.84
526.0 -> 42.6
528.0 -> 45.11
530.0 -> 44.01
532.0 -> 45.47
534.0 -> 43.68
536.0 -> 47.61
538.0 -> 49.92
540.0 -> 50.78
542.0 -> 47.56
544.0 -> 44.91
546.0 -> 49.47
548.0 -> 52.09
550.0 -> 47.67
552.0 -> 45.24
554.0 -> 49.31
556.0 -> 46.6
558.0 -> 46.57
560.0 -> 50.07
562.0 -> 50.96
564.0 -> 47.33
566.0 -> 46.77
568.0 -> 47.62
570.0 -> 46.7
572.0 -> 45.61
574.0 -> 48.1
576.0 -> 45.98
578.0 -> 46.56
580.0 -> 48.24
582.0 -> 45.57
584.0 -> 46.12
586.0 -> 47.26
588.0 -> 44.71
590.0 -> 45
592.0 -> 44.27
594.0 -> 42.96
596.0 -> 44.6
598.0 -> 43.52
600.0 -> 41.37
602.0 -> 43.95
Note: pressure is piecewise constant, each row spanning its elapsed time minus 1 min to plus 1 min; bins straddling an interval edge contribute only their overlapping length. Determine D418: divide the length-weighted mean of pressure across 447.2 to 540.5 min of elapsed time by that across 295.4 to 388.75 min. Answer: 1.40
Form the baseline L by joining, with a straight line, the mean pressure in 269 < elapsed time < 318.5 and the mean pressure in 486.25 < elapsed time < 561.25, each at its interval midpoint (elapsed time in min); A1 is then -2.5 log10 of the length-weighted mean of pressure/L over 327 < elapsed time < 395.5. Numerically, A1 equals 0.37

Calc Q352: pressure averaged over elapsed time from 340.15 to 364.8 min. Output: 35.2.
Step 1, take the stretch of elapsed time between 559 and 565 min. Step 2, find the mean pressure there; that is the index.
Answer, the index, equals 49.5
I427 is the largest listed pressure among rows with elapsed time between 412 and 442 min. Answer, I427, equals 44.68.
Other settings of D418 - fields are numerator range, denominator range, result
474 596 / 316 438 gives 1.37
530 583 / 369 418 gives 1.43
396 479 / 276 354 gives 1.21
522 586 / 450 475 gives 1.04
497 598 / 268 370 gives 1.32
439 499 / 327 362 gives 1.41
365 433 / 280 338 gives 1.03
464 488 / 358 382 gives 1.51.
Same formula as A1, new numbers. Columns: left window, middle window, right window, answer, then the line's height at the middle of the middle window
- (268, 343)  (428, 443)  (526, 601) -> 0.07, 40.6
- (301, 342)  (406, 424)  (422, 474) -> -0.10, 38.1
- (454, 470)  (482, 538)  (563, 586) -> 0.09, 47.1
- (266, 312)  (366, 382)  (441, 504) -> 0.45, 41.1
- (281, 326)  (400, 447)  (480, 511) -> 0.03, 40.5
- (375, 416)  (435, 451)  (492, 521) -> 0.10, 37.3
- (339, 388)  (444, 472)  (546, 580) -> -0.09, 38.9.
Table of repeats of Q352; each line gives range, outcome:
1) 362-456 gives 35.3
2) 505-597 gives 46.2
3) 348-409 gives 33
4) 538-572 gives 48.1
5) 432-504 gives 41.6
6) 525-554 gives 47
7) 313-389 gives 29.2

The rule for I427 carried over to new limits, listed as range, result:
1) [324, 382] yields 37.73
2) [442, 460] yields 49.25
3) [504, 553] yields 52.09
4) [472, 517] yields 48.4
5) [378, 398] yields 39.04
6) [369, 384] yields 30.4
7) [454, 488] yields 49.93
